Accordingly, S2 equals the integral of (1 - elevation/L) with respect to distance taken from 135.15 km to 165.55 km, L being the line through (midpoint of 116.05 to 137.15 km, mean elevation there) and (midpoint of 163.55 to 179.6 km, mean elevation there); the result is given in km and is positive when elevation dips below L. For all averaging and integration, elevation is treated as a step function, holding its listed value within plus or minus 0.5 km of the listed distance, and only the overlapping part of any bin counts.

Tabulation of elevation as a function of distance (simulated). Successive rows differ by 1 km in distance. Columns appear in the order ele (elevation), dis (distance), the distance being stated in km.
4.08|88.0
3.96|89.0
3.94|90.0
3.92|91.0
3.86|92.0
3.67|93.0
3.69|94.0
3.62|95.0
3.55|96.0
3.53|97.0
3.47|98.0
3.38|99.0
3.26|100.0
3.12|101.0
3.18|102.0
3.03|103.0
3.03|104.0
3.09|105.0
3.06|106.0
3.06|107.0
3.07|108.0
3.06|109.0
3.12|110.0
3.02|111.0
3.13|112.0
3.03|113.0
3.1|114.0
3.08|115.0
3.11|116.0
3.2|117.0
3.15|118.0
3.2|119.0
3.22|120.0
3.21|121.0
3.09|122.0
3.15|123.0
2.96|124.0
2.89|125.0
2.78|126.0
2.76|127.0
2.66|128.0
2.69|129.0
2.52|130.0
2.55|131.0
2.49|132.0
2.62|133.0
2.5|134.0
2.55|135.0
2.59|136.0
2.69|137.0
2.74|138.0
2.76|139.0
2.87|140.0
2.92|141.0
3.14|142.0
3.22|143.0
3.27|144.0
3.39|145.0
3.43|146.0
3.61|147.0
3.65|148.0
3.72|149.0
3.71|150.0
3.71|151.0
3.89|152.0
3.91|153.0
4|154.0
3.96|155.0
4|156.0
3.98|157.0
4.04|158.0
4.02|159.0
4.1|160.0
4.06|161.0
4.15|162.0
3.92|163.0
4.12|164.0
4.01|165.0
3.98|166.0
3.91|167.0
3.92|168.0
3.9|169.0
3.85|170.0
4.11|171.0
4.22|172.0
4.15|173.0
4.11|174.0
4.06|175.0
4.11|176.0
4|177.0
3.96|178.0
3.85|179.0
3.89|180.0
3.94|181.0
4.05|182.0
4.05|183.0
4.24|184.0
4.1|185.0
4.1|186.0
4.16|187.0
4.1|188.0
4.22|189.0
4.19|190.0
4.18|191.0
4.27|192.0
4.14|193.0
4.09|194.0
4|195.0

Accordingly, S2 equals -0.86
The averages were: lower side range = 2.84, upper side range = 4.02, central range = 3.57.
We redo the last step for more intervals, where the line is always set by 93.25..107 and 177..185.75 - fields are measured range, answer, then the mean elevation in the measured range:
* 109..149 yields 6.4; 2.99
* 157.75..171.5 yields -0.5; 4.01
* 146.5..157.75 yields -0.2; 3.84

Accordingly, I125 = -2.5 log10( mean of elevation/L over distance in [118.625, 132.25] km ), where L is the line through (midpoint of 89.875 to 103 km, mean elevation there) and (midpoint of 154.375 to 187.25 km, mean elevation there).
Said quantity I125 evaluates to 0.28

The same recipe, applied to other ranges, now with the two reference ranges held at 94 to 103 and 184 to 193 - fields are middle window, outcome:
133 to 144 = 0.309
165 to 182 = 0.010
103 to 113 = 0.133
